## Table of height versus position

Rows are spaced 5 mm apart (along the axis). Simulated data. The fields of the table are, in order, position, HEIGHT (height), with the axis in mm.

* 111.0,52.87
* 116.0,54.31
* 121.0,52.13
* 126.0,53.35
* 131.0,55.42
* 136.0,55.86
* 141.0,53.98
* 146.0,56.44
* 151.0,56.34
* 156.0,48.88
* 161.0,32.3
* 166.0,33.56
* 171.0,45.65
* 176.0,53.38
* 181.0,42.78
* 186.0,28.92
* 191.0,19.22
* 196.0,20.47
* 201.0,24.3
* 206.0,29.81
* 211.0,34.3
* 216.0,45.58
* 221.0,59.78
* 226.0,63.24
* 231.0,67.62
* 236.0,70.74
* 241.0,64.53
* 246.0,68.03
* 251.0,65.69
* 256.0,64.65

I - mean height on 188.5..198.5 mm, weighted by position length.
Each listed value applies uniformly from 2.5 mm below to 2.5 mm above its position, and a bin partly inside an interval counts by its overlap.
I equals 19.8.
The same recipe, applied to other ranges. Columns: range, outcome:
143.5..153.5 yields 56.4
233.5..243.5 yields 67.6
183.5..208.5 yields 24.5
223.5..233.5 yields 65.4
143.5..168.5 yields 45.5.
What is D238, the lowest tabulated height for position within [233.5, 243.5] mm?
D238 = 64.53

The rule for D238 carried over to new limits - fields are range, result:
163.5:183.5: 33.56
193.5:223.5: 20.47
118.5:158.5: 48.88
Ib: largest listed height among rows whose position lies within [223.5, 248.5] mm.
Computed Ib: 70.74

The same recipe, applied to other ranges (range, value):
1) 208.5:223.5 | 59.78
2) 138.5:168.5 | 56.44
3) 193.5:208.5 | 29.81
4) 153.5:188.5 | 53.38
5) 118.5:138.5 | 55.86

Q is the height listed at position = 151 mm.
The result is 56.34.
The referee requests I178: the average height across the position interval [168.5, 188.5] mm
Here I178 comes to 42.7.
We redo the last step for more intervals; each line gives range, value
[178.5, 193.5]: 30.3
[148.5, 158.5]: 52.6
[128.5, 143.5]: 55.1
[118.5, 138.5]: 54.2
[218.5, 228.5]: 61.5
